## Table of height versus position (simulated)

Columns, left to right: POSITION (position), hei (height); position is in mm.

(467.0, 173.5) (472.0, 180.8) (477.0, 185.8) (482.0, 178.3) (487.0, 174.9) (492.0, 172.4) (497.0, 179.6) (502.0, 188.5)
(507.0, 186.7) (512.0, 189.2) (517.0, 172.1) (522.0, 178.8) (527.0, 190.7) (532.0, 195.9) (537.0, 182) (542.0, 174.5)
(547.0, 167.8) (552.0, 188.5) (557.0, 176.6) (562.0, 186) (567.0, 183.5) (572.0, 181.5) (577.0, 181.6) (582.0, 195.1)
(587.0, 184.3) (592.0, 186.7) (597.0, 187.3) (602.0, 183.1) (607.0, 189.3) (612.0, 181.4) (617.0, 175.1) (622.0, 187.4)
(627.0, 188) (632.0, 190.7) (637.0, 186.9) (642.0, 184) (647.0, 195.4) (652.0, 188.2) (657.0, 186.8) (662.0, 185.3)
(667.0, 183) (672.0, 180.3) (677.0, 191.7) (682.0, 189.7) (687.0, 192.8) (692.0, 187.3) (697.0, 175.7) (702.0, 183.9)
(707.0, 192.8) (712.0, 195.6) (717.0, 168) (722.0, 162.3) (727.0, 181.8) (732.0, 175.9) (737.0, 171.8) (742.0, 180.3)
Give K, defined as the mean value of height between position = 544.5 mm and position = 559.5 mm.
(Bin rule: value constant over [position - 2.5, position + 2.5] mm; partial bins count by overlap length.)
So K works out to 178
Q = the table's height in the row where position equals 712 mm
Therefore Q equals 195.6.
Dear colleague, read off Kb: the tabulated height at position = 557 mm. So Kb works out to 176.6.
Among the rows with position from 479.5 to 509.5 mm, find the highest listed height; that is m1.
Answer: 188.5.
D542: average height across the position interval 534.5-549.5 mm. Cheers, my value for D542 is 175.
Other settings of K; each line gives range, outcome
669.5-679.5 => 186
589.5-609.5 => 187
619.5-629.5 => 188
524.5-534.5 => 193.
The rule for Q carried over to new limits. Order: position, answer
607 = 189.3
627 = 188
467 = 173.5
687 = 192.8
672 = 180.3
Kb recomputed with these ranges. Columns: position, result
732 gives 175.9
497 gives 179.6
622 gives 187.4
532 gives 195.9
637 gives 186.9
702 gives 183.9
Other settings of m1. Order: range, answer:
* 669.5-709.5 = 192.8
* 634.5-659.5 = 195.4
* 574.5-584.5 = 195.1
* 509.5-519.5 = 189.2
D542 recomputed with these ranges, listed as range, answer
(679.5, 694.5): 190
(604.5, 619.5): 182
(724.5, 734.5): 179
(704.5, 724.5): 180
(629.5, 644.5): 187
